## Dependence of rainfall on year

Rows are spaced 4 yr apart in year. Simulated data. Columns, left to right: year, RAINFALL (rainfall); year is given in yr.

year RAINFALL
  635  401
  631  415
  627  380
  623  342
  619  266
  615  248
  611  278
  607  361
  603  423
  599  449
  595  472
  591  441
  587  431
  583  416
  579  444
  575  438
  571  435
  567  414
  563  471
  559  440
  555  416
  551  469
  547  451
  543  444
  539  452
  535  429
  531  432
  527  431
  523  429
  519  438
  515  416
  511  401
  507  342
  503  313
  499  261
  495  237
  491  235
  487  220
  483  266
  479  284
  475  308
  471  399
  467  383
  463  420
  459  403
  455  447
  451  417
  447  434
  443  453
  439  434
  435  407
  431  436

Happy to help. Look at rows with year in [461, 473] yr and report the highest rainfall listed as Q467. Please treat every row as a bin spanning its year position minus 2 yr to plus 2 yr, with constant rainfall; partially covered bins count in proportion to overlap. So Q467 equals 420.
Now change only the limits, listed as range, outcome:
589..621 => 472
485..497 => 237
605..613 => 361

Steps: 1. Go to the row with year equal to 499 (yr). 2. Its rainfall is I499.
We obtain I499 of 261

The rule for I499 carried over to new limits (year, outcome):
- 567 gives 414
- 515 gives 416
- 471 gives 399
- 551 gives 469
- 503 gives 313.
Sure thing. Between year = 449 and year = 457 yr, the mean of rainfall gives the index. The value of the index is 432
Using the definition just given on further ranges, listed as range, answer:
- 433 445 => 431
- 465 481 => 344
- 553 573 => 435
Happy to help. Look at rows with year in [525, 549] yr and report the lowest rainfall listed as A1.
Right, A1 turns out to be 429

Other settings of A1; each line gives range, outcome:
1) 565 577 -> 414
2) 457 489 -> 220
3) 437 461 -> 403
